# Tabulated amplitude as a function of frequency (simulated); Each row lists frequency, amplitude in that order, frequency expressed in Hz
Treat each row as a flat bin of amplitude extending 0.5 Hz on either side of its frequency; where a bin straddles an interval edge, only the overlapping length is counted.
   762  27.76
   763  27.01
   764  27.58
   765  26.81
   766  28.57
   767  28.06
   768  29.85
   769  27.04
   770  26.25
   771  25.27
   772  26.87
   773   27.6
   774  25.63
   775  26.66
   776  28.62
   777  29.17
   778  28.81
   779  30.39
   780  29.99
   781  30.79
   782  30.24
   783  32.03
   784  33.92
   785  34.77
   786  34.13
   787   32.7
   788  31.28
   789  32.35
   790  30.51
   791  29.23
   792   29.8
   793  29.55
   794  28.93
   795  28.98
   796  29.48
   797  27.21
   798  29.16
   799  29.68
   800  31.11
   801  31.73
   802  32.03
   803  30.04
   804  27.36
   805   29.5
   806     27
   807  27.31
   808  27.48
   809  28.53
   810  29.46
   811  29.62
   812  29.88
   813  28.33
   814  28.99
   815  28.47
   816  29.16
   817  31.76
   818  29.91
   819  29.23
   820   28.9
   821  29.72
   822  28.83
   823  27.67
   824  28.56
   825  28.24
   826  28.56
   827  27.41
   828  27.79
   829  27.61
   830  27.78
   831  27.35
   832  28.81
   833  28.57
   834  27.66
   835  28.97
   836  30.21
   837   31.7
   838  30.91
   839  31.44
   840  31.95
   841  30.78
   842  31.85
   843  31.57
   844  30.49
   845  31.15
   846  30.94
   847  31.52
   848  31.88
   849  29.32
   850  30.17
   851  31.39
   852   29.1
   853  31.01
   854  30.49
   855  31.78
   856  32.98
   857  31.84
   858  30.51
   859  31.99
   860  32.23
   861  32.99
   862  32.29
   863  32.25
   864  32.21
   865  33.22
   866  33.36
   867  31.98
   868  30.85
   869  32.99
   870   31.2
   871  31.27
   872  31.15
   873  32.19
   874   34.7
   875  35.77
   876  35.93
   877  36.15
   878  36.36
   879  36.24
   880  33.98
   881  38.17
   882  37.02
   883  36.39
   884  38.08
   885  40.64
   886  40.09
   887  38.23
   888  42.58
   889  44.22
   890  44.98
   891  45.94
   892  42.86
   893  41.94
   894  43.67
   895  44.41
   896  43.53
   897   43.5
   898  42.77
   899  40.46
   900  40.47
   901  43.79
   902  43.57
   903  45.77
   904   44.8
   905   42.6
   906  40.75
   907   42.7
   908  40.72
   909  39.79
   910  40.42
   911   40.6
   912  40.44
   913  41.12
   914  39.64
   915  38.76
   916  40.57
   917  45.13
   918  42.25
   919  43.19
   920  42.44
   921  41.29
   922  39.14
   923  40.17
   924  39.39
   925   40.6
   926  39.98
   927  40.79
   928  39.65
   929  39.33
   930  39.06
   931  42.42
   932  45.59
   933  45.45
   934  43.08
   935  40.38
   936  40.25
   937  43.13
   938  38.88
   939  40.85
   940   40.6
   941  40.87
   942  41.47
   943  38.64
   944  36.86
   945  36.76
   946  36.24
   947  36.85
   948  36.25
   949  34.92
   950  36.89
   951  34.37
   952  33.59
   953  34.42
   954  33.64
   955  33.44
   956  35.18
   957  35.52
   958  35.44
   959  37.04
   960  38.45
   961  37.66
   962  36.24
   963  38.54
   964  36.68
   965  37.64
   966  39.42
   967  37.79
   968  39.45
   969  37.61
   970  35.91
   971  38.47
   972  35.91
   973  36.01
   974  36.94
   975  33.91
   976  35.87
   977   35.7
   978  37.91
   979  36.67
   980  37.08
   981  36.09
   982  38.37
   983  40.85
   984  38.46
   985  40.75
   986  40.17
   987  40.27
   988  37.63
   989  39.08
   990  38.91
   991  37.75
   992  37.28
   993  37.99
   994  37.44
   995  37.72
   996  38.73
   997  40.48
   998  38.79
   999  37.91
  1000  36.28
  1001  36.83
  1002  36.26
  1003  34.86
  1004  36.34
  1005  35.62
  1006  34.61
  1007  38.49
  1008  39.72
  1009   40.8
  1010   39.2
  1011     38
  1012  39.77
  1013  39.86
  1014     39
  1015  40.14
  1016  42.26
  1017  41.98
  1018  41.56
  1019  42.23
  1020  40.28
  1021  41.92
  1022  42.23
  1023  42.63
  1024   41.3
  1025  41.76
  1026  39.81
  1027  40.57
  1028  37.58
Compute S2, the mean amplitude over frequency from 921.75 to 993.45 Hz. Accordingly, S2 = 38.2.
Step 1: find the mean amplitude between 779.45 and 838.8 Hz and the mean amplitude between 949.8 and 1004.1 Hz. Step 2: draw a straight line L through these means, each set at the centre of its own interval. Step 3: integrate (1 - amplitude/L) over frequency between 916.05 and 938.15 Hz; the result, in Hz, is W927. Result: -4.13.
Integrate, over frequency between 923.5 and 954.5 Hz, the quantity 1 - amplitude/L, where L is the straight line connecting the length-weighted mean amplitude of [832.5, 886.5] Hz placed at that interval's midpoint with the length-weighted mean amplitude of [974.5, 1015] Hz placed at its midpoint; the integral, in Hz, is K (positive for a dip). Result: -2.9 Hz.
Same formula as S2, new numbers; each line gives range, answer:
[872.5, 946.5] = 40.6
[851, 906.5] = 37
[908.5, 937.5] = 41.2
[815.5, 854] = 29.7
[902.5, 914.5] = 41.6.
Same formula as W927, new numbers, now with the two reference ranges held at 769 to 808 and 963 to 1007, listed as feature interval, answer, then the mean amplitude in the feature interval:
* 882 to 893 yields -2.5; 41.2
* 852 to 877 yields 0.2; 32.4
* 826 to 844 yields 1.1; 29.5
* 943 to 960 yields 0.3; 35.6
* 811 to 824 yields 0.6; 29.2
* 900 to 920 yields -4.3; 41.9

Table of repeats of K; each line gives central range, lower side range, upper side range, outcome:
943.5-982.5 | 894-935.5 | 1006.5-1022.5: 4.4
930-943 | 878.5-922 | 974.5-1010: -0.6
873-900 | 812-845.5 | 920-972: -4.7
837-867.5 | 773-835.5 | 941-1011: 0.1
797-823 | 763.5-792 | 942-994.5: 1.3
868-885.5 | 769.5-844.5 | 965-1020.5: -1.2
